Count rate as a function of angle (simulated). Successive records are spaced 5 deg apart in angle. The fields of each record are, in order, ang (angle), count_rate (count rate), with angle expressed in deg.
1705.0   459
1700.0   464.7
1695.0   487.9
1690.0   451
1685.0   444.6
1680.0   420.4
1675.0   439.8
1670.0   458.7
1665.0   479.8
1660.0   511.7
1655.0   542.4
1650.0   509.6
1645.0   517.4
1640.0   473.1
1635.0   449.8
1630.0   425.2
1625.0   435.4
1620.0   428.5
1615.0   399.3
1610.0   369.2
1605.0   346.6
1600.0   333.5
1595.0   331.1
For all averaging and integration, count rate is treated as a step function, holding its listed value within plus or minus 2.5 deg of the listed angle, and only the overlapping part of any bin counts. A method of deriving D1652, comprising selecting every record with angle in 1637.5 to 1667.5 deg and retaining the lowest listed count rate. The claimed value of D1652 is 473.1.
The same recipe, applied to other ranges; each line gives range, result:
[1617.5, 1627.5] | 428.5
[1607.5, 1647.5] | 369.2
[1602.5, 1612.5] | 346.6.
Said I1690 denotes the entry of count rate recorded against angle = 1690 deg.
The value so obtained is 451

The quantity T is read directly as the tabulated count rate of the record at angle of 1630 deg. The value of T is 425.2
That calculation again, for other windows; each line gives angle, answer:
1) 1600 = 333.5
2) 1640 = 473.1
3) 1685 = 444.6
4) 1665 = 479.8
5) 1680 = 420.4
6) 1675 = 439.8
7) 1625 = 435.4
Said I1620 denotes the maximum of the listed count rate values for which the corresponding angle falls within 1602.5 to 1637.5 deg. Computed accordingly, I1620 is 449.8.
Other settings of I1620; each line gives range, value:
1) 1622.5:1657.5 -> 542.4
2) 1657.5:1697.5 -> 511.7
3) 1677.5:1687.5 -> 444.6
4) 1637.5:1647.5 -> 517.4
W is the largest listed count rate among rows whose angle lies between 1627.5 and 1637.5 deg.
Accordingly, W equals 449.8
